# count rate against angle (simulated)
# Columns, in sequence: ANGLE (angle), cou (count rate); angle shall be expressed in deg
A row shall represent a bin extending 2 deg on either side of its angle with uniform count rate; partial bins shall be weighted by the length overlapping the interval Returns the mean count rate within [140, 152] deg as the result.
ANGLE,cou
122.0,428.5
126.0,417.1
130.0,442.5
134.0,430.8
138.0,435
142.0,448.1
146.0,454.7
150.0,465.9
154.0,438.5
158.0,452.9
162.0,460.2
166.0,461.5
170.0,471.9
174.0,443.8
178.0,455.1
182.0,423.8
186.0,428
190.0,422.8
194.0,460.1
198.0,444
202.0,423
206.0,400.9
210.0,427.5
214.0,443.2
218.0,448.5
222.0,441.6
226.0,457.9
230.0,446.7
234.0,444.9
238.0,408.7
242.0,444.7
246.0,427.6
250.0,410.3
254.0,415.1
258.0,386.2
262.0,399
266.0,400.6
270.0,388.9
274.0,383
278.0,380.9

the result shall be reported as 456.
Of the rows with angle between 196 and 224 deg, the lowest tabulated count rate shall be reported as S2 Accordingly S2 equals 400.9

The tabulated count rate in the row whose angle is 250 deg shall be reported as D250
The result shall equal 410.3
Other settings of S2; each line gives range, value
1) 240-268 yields 386.2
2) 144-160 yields 438.5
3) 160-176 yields 443.8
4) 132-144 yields 430.8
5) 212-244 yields 408.7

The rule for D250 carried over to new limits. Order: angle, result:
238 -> 408.7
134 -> 430.8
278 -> 380.9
